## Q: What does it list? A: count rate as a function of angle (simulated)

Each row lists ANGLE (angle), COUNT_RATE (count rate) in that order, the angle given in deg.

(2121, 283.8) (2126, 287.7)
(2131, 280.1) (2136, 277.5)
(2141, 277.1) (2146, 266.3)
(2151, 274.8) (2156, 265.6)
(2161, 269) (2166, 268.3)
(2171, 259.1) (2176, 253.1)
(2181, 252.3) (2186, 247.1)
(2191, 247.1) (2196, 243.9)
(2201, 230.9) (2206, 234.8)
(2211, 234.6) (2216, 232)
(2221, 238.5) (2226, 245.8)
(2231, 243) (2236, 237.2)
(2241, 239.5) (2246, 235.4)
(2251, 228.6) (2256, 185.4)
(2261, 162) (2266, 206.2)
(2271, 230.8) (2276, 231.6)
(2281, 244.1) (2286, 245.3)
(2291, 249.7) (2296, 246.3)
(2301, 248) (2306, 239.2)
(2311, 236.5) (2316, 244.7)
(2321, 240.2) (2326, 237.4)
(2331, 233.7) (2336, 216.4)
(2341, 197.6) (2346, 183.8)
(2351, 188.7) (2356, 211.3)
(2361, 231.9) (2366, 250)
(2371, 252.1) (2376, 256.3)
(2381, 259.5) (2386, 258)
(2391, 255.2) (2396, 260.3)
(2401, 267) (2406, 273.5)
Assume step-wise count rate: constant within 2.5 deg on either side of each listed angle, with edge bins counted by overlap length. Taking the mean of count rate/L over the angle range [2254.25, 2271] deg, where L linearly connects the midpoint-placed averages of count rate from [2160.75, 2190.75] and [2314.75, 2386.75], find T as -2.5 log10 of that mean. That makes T 0.26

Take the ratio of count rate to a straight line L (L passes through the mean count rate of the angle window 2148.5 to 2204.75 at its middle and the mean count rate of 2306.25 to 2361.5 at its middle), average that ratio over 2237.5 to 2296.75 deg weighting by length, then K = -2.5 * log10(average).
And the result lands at 0.05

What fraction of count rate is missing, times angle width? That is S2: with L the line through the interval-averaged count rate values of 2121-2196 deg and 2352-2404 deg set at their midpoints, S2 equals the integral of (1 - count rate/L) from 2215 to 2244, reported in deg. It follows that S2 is 2.3 deg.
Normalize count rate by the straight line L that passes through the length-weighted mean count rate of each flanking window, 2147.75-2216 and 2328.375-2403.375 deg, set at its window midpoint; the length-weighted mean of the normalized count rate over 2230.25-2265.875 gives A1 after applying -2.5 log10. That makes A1 0.14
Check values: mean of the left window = 252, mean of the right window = 235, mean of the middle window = 217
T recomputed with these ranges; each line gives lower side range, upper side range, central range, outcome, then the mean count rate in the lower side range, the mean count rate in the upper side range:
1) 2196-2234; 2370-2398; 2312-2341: 0.09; 238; 257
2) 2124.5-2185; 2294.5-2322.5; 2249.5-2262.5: 0.30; 268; 242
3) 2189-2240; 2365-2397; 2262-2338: 0.06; 239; 256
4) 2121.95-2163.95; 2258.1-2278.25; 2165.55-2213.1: 0.02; 275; 207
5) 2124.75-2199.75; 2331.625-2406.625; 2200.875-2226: 0.09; 264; 236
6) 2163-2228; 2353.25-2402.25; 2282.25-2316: 0.02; 245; 249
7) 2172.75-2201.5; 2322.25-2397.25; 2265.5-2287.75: 0.03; 247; 232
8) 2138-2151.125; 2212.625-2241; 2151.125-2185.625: 0.01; 273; 239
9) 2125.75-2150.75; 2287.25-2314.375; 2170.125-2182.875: 0.06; 277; 244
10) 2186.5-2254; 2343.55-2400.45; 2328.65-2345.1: 0.12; 238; 238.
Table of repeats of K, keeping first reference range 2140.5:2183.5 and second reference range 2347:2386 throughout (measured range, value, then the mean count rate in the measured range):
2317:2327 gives 0.01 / 240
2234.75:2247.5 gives 0.07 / 238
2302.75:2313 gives 0.02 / 239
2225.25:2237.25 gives 0.06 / 242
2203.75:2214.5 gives 0.10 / 234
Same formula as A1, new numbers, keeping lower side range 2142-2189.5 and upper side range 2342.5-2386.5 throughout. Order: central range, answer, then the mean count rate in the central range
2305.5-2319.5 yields -0.007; 240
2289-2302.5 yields -0.029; 248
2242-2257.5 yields 0.130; 221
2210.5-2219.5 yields 0.092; 234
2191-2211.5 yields 0.083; 238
